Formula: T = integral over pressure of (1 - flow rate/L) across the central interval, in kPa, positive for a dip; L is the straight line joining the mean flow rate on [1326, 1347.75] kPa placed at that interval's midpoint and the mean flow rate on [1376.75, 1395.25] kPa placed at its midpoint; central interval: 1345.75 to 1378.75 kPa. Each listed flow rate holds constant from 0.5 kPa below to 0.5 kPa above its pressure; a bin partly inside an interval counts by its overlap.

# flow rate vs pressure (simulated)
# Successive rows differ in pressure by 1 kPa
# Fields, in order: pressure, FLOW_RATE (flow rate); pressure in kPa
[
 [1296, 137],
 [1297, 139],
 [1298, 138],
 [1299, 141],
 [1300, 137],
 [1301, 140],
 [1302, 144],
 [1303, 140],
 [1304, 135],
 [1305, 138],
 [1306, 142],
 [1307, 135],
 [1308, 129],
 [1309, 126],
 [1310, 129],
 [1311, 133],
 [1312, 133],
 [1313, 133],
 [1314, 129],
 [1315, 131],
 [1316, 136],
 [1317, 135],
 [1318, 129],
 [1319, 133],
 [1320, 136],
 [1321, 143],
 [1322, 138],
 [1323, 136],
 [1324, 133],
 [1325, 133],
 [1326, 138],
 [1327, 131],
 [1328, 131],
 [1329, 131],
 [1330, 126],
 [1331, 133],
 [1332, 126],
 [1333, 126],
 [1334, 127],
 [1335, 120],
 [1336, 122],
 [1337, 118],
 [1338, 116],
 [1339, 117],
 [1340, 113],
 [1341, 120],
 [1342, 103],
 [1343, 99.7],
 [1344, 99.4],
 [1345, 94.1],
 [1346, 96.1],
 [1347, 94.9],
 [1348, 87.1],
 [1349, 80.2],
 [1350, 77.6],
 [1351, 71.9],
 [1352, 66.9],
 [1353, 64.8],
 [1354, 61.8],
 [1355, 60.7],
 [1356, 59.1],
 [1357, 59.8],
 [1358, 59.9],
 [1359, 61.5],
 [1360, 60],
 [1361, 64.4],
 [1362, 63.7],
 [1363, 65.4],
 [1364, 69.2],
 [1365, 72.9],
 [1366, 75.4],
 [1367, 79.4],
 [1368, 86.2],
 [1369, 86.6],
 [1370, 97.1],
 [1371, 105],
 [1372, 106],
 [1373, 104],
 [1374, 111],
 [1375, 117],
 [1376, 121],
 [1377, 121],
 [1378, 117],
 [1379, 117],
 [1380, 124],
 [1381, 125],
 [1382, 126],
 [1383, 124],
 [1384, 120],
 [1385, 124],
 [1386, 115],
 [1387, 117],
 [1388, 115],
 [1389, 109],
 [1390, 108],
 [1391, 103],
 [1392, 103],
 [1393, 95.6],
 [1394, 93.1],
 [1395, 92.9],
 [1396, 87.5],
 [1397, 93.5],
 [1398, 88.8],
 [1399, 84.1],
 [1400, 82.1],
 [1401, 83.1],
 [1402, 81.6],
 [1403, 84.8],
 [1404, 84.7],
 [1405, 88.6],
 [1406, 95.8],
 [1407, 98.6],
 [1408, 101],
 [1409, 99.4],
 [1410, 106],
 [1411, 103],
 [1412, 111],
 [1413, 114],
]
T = 9.2 kPa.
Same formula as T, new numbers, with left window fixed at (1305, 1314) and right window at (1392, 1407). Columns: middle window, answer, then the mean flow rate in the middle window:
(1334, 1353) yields 2.77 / 99.6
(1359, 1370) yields 3.42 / 73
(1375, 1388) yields -3.02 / 121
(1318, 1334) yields -1.02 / 133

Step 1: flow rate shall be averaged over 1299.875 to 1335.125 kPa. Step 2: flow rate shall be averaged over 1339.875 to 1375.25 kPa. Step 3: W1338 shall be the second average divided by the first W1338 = 0.6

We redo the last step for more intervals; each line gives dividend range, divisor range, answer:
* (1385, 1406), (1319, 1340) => 0.75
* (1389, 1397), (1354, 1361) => 1.62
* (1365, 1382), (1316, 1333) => 0.79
